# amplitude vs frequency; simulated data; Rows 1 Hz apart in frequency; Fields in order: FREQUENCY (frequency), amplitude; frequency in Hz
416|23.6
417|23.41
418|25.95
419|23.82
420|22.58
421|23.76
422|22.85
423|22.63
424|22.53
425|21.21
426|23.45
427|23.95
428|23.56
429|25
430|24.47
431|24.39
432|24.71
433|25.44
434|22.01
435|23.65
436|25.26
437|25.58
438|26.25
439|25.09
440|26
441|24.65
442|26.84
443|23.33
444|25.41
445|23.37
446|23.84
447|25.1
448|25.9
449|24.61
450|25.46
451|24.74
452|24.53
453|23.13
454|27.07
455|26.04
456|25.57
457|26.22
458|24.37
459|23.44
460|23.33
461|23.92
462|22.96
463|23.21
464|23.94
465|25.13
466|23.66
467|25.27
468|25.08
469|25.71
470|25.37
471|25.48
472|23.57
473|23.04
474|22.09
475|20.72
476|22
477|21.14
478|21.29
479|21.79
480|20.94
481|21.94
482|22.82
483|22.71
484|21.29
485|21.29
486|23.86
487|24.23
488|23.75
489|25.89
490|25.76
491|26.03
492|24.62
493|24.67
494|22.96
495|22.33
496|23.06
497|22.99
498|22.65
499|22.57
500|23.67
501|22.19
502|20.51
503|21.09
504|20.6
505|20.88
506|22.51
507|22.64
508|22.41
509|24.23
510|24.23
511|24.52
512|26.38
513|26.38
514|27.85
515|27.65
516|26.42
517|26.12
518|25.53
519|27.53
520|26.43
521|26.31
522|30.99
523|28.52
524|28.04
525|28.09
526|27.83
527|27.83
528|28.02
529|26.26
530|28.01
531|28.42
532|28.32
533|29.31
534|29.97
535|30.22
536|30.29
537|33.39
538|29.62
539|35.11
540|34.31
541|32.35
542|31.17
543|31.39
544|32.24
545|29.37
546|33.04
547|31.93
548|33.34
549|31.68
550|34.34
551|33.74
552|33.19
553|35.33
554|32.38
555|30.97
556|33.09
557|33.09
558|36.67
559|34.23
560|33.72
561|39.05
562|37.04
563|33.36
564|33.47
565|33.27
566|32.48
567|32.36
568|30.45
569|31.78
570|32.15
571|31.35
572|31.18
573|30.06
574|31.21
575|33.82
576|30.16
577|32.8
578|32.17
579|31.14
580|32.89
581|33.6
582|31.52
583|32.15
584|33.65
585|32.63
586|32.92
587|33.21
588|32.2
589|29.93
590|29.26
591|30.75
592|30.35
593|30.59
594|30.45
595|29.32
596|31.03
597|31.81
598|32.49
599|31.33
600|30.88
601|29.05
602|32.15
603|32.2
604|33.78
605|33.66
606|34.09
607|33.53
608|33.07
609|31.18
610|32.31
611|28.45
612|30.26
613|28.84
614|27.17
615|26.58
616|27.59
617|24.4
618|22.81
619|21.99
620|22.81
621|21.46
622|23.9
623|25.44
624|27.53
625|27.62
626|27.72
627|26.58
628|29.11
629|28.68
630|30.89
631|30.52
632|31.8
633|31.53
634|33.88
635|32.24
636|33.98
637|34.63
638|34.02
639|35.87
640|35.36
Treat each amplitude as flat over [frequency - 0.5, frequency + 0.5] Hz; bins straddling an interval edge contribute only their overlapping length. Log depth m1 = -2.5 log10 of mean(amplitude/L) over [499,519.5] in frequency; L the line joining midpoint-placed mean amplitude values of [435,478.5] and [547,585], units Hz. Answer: 0.18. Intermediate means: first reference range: 24.4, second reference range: 32.9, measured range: 24.1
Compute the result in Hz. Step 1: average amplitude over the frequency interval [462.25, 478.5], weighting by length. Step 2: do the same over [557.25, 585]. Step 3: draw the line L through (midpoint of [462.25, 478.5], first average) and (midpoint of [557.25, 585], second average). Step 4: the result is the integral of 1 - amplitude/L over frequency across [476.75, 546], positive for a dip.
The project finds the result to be 3.75 Hz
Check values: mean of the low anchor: 23.5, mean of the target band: 25.9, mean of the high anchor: 32.9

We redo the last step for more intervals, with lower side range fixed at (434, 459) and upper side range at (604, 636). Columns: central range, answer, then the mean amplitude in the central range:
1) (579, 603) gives -2.8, 31.5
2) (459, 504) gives 4.4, 23.2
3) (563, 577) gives -2.1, 31.9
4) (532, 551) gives -3.3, 31.8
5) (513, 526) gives -0.4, 27.4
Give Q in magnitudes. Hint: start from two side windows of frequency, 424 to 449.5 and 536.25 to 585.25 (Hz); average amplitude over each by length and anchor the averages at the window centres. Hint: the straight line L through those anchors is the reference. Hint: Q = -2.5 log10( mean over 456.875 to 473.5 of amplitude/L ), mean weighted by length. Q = 0.089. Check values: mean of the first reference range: 24.5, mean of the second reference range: 32.8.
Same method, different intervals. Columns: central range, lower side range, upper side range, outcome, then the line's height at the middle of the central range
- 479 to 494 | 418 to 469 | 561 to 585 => 0.16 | 27.1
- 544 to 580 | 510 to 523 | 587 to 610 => -0.12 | 29.4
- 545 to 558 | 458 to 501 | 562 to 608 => -0.13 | 29.2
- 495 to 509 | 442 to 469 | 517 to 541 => 0.23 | 27.4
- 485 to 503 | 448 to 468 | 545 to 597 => 0.15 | 27.1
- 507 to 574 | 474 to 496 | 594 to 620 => -0.16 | 26.1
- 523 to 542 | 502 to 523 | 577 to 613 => -0.12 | 26.6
